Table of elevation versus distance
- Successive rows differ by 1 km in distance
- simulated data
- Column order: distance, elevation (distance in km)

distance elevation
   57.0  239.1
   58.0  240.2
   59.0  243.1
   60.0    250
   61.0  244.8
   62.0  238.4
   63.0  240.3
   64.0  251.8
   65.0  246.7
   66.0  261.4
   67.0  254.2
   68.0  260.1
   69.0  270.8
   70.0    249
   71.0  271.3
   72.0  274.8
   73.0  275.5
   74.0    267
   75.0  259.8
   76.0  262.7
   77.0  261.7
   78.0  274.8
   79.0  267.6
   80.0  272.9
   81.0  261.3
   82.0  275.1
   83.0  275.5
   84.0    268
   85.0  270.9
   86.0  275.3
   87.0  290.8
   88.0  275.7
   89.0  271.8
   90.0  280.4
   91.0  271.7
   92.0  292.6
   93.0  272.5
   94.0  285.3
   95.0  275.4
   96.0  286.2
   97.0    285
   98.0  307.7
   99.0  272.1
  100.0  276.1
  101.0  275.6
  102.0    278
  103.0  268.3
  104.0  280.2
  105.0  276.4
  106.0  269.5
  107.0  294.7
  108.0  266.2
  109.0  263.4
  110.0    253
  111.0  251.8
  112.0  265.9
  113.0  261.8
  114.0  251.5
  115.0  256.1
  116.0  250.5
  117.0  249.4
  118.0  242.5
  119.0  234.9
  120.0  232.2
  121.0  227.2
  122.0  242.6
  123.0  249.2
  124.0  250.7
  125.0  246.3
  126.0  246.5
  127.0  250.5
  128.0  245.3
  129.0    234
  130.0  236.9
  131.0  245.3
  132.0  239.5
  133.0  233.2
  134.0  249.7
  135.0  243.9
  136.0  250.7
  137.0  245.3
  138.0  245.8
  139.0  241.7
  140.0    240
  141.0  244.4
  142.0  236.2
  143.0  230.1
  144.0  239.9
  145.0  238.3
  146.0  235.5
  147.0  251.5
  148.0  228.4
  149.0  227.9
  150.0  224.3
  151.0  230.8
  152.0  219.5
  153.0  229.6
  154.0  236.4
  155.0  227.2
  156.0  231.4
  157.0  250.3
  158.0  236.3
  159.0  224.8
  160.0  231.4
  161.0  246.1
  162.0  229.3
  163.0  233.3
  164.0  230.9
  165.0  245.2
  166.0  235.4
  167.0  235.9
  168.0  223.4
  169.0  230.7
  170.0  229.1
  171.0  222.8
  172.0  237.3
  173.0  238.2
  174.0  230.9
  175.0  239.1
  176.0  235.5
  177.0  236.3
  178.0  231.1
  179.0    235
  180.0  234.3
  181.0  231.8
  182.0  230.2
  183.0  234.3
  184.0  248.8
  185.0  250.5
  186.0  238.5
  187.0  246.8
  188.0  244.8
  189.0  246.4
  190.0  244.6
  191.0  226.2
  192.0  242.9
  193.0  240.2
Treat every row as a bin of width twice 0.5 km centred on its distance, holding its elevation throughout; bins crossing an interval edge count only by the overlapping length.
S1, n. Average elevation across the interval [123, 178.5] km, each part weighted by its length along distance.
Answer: 237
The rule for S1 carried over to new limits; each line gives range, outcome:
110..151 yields 243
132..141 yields 244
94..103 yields 281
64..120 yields 268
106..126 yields 252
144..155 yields 232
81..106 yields 278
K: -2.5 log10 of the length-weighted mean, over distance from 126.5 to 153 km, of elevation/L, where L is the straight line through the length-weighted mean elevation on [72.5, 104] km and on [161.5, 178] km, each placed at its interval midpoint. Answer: 0.045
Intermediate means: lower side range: 275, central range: 239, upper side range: 233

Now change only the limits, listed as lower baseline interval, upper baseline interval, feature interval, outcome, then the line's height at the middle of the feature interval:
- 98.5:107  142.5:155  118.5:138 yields 0.040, 252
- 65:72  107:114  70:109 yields -0.054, 262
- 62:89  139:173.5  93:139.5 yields -0.033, 250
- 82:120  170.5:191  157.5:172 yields 0.053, 244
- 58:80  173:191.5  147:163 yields 0.049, 243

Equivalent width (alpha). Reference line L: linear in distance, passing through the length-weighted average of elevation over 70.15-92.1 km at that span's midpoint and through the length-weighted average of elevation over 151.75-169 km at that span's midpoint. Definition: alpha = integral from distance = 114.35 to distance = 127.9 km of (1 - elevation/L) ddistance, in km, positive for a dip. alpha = 0.4 km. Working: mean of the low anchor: 272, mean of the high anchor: 233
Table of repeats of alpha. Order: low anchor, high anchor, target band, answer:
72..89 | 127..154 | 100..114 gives -0.69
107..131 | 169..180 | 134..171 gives 0.63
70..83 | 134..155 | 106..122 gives -0.16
